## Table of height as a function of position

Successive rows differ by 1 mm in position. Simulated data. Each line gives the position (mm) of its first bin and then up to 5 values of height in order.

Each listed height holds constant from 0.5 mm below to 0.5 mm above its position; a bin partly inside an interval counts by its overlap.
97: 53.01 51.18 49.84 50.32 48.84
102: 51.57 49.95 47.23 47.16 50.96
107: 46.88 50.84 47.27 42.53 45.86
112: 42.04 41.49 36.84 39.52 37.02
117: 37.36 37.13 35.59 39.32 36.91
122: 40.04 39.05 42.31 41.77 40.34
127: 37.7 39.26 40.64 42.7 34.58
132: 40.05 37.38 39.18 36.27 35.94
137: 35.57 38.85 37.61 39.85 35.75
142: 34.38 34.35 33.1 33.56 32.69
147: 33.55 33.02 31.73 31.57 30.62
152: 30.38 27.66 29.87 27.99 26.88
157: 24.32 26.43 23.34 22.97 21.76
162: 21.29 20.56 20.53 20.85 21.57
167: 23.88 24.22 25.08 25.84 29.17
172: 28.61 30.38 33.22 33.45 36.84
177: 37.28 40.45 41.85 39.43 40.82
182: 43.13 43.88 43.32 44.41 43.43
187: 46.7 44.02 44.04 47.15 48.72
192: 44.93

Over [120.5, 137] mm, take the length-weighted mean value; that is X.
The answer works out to 38.9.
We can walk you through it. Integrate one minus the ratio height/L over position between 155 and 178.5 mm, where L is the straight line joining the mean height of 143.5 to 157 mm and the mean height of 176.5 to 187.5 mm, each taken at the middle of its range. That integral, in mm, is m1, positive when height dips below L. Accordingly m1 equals 6.4 mm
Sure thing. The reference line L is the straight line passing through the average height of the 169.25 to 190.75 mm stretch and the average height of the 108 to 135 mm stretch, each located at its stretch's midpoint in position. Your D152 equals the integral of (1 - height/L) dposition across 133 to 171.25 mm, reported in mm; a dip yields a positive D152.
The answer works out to 9.5 mm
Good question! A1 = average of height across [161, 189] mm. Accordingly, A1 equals 33.5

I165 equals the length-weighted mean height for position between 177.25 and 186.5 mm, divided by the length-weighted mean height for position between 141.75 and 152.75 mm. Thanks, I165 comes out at 1.3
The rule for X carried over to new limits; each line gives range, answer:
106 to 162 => 36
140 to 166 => 28.5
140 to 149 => 34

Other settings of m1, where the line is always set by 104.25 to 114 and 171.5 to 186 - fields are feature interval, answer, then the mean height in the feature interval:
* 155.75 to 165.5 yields 4.25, 22.8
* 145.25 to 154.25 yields 2.21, 31.3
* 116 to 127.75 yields 1.47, 38.8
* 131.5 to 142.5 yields 1.40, 37.3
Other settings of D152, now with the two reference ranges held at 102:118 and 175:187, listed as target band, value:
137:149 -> 2.2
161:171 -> 4.5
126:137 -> 1.3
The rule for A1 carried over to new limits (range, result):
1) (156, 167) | 22.6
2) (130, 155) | 34.5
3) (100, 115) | 46.3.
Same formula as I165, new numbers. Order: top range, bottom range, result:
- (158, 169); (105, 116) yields 0.51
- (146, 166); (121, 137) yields 0.68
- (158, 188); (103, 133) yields 0.77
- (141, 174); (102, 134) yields 0.67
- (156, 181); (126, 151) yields 0.78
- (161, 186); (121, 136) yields 0.82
